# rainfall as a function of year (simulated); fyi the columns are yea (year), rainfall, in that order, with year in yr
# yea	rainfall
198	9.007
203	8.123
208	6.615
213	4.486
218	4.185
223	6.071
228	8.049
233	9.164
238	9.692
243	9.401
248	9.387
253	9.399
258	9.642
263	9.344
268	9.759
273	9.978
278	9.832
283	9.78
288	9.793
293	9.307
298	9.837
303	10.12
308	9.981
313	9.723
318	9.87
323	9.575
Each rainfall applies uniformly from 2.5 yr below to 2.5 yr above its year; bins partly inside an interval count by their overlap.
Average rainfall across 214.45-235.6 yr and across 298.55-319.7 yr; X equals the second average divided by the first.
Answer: 1.5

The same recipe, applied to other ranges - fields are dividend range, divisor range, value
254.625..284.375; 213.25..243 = 1.32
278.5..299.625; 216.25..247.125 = 1.22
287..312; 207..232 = 1.62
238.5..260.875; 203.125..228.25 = 1.61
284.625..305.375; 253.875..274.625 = 1.01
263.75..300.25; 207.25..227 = 1.79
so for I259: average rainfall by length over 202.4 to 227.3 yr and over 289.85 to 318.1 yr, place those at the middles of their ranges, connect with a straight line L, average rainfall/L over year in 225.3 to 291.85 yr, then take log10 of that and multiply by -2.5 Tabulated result -0.22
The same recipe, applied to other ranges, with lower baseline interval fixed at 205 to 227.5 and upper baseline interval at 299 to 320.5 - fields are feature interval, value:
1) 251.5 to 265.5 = -0.24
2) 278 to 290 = -0.13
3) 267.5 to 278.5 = -0.20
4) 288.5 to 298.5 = -0.05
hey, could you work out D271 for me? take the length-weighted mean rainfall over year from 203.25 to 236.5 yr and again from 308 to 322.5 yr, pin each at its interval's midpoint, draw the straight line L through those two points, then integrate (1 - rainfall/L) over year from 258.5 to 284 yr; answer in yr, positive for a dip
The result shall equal -4.3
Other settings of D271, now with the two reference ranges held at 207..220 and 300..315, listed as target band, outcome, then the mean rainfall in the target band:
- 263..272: -2.14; 9.68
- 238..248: -4.54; 9.47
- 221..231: -2.80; 7.21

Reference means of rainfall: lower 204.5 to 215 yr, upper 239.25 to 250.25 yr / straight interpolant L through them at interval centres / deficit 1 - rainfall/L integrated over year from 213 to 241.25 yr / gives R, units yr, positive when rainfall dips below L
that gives 2.00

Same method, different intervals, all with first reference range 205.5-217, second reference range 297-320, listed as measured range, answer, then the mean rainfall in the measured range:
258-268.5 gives -2.3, 9.53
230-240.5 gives -4.6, 9.36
